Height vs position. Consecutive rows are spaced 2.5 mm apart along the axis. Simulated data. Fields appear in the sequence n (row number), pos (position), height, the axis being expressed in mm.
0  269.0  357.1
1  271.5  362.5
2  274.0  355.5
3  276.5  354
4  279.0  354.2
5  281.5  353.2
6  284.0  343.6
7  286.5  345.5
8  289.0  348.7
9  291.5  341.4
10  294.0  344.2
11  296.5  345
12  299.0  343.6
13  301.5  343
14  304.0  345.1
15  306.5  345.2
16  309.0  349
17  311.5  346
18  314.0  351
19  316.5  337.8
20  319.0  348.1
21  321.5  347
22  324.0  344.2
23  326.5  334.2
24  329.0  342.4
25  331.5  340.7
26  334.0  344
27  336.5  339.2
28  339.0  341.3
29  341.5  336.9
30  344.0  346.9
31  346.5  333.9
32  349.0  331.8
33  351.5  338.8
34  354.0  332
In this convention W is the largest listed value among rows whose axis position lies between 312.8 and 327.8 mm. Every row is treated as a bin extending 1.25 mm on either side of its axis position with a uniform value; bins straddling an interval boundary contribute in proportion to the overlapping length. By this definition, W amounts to 351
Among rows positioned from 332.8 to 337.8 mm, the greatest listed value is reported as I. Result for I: 344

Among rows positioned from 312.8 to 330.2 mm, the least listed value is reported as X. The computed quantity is 334.2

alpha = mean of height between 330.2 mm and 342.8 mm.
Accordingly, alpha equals 340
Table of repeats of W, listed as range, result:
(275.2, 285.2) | 354.2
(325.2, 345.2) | 346.9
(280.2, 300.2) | 353.2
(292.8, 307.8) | 345.2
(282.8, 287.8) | 345.5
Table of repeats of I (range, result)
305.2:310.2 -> 349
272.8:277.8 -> 355.5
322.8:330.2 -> 344.2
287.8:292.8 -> 348.7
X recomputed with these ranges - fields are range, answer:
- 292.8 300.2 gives 343.6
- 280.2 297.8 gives 341.4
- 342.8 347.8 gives 333.9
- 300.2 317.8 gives 337.8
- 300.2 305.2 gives 343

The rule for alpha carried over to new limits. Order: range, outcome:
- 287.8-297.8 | 345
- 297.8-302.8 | 343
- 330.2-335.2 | 342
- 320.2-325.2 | 346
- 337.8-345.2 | 342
